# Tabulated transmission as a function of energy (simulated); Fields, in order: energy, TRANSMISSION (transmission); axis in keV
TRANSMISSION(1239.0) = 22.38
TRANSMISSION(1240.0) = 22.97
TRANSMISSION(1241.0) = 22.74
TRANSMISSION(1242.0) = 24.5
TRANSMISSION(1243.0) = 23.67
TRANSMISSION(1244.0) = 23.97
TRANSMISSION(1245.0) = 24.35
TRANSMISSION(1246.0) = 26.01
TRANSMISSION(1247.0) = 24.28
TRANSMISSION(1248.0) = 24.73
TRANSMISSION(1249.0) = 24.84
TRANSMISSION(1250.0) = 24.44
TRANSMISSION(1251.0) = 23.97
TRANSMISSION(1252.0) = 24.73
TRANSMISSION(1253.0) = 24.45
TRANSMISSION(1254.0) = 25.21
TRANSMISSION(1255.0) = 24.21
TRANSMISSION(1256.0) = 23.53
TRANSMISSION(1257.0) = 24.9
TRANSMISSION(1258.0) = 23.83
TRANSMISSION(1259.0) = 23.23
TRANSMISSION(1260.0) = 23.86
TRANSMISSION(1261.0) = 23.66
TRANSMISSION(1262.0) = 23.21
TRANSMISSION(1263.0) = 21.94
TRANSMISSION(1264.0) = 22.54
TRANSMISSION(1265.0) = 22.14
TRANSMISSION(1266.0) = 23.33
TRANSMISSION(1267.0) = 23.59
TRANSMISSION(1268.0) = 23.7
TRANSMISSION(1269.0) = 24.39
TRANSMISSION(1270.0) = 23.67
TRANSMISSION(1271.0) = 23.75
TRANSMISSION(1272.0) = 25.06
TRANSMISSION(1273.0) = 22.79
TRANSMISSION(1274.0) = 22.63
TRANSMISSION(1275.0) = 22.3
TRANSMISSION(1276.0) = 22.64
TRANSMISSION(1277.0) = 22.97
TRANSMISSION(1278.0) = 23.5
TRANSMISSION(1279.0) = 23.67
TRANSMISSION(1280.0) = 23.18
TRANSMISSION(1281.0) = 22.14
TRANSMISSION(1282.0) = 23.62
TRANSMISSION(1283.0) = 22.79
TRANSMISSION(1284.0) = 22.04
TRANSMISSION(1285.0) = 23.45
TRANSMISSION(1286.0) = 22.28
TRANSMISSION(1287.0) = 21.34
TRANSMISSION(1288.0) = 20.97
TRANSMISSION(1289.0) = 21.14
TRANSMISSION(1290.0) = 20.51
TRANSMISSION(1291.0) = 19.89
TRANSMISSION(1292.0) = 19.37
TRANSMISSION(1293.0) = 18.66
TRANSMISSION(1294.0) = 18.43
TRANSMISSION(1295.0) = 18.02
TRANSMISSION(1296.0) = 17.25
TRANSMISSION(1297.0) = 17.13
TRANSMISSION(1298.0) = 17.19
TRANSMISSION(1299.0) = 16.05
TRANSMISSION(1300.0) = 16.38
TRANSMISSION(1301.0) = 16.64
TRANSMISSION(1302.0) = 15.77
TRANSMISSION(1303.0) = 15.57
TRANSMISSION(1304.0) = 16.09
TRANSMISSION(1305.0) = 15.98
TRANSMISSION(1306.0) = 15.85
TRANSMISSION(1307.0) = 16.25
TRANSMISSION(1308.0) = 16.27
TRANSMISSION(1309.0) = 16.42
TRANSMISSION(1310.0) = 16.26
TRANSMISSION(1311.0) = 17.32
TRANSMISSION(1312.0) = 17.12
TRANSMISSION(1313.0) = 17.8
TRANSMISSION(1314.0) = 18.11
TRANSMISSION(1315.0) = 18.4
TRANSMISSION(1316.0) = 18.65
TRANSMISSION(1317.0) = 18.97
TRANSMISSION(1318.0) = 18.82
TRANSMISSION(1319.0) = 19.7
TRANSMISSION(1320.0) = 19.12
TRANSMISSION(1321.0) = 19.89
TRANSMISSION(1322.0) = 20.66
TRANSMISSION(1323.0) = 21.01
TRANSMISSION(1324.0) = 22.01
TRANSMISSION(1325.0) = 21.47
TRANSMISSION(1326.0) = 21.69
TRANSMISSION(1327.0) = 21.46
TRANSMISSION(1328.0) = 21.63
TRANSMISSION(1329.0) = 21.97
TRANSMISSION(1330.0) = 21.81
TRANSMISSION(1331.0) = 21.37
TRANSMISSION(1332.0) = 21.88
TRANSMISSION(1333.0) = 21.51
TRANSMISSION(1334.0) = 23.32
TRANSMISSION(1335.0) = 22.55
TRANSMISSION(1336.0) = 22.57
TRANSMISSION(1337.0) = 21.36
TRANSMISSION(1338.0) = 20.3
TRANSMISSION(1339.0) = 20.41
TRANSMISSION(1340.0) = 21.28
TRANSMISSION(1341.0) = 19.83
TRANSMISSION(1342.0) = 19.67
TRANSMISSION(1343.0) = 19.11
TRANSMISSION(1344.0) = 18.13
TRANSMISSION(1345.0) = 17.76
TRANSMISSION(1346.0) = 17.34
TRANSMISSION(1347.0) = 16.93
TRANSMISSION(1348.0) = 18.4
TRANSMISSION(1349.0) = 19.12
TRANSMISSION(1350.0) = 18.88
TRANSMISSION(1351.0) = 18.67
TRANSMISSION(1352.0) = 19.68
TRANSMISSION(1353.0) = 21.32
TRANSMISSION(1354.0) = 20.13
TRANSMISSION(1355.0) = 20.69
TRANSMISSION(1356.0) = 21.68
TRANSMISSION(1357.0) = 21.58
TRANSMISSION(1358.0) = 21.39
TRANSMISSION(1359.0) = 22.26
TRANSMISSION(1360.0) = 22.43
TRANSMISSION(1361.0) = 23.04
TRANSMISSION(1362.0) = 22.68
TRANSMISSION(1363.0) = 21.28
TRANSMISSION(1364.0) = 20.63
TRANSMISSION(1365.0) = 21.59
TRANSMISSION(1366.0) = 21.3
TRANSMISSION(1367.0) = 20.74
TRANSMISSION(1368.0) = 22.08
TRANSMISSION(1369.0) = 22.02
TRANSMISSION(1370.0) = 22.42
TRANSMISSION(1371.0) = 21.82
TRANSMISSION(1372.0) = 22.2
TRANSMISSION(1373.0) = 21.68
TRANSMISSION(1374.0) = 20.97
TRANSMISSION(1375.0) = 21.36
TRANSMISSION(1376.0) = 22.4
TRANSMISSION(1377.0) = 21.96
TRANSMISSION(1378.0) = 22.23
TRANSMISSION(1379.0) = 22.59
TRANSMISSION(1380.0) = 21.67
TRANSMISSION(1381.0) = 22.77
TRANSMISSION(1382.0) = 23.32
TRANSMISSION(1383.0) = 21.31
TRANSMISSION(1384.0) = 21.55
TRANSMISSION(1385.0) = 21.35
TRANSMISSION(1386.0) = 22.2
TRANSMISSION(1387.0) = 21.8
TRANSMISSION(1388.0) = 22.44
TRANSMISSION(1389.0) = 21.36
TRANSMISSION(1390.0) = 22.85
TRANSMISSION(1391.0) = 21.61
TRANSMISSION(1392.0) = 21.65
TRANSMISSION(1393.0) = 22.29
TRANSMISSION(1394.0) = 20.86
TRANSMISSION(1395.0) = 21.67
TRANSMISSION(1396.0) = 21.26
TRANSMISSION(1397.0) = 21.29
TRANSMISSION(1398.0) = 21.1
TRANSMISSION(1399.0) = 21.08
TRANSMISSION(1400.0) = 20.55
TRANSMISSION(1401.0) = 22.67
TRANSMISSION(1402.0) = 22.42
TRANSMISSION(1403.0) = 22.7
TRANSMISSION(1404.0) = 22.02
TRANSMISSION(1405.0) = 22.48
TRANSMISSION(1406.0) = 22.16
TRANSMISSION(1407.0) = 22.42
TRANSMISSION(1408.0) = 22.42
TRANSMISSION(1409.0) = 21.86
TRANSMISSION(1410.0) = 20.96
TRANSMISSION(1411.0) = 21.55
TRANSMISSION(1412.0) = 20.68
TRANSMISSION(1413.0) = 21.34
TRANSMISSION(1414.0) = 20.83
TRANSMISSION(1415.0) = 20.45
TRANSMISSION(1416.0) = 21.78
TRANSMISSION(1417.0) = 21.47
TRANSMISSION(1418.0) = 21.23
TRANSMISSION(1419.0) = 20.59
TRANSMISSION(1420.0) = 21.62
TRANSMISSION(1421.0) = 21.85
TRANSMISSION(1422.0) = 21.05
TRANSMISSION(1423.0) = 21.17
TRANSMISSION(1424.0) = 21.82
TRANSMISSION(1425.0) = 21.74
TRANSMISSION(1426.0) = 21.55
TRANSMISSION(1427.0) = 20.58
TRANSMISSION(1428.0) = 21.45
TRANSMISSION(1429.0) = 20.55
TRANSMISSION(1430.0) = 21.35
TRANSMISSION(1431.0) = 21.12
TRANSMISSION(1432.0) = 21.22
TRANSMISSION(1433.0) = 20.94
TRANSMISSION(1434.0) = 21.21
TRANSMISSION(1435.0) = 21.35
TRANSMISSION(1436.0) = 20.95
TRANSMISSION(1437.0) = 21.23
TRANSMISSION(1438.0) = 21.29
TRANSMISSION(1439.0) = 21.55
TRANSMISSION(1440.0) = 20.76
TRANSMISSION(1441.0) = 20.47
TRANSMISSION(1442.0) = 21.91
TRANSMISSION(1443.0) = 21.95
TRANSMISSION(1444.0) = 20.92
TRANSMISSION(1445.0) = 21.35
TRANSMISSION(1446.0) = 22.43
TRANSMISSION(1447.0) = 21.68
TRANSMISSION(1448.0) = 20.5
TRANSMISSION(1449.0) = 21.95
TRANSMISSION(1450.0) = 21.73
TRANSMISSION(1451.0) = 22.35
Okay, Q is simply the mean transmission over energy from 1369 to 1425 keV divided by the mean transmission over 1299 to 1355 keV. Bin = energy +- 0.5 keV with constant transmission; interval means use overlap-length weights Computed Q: 1.13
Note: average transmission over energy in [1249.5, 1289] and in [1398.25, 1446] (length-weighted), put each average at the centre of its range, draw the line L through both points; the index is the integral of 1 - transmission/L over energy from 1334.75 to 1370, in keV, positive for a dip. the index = 2.7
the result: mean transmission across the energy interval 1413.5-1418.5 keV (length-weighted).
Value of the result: 21.2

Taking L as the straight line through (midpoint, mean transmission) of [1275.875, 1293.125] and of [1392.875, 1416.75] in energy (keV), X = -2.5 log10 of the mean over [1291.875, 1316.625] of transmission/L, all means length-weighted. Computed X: 0.27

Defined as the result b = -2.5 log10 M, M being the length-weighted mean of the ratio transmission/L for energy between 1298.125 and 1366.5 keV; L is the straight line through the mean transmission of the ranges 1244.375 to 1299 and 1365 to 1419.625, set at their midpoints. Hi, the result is 0.132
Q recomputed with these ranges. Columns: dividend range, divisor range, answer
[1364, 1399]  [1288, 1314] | 1.25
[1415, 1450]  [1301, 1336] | 1.11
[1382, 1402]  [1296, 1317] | 1.29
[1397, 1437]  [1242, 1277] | 0.90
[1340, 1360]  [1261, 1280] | 0.85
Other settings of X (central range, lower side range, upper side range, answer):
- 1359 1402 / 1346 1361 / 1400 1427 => -0.05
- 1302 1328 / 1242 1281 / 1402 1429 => 0.24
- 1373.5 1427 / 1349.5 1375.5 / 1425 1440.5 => -0.02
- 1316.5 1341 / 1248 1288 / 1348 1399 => 0.06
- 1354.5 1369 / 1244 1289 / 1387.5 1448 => 0.03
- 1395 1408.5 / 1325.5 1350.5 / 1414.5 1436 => -0.04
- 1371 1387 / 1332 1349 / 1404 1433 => -0.06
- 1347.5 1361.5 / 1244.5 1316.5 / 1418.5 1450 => 0.03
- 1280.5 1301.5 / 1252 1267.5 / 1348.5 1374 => 0.16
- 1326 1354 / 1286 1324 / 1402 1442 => -0.07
